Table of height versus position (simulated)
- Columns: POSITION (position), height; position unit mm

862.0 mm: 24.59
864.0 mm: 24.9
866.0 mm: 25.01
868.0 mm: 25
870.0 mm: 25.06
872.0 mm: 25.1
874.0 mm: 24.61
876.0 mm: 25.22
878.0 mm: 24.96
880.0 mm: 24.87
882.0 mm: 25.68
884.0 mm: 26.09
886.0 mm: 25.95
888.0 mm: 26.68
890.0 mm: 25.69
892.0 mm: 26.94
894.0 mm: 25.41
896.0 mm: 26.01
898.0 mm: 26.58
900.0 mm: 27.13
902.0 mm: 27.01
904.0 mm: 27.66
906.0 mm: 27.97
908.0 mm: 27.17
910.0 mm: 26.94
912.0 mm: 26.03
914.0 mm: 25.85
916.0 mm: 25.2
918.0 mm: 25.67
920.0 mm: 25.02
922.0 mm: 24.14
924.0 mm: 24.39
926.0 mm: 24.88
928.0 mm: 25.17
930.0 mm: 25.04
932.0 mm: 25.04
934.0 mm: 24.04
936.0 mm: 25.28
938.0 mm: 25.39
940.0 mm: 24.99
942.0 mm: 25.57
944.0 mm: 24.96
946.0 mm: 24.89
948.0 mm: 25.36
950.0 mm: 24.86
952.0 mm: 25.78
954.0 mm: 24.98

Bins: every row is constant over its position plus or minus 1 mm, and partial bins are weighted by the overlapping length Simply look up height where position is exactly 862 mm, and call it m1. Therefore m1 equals 24.59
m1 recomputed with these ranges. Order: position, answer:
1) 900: 27.13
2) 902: 27.01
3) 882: 25.68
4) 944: 24.96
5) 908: 27.17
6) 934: 24.04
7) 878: 24.96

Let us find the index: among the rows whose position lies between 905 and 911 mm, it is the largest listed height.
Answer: 27.97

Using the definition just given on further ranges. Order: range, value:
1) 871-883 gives 25.68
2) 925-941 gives 25.39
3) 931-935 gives 25.04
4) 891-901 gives 27.13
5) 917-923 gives 25.67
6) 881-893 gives 26.94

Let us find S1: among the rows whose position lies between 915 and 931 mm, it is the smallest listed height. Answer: 24.14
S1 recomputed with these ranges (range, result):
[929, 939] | 24.04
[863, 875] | 24.61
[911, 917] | 25.2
